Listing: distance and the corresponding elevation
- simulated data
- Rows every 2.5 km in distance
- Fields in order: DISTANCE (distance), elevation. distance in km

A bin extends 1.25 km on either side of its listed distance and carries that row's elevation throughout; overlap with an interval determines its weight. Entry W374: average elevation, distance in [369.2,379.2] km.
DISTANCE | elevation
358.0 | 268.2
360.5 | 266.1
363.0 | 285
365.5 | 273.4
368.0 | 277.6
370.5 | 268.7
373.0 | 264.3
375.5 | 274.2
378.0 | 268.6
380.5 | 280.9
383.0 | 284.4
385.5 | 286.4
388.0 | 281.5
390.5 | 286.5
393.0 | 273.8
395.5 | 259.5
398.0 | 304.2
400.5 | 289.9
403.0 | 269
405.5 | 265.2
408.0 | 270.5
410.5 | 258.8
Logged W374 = 269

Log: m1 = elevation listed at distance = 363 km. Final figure 285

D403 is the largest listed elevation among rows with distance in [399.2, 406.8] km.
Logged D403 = 289.9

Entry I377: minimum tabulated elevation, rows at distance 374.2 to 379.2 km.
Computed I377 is 268.6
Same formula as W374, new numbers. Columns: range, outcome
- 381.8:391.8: 285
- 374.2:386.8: 279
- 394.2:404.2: 281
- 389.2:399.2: 281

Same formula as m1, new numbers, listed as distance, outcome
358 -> 268.2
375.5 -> 274.2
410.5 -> 258.8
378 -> 268.6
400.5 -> 289.9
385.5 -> 286.4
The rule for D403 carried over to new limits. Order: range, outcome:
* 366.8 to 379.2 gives 277.6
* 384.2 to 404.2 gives 304.2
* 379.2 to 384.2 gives 284.4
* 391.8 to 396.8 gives 273.8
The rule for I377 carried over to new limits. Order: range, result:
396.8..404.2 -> 269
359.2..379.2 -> 264.3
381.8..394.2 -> 273.8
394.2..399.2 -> 259.5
